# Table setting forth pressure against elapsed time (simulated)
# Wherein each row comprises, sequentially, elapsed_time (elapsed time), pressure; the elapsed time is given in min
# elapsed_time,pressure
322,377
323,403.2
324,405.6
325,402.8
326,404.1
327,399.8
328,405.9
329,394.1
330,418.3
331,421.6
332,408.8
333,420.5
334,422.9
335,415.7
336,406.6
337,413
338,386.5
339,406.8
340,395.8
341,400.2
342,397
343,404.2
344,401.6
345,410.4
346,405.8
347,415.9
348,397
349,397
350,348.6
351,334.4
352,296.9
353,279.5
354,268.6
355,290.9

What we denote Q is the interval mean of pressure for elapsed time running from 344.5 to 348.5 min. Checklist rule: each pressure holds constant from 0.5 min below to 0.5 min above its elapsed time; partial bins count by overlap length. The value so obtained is 407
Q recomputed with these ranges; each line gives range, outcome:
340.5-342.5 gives 399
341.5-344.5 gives 401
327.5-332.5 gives 410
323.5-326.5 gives 404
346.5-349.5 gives 403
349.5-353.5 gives 315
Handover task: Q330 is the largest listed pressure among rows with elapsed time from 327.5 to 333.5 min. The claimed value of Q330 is 421.6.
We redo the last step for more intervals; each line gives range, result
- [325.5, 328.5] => 405.9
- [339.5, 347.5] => 415.9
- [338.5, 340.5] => 406.8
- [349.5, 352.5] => 348.6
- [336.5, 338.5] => 413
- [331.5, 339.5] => 422.9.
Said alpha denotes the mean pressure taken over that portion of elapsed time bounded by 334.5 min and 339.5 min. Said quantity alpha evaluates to 406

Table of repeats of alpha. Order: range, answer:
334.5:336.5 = 411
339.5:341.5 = 398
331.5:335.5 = 417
